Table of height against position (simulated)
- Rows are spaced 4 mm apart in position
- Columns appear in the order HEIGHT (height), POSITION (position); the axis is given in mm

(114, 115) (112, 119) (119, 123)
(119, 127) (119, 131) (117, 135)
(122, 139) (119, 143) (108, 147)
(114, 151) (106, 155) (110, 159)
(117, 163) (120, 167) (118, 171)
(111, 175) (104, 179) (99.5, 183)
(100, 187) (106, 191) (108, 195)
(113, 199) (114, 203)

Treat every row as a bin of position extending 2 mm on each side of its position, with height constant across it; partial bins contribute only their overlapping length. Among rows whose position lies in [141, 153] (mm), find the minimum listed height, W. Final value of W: 108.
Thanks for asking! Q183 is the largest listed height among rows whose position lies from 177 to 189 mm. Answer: 104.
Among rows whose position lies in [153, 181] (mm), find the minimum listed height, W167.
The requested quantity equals 104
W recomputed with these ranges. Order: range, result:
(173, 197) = 99.5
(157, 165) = 110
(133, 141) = 117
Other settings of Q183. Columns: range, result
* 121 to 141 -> 122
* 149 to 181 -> 120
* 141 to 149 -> 119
